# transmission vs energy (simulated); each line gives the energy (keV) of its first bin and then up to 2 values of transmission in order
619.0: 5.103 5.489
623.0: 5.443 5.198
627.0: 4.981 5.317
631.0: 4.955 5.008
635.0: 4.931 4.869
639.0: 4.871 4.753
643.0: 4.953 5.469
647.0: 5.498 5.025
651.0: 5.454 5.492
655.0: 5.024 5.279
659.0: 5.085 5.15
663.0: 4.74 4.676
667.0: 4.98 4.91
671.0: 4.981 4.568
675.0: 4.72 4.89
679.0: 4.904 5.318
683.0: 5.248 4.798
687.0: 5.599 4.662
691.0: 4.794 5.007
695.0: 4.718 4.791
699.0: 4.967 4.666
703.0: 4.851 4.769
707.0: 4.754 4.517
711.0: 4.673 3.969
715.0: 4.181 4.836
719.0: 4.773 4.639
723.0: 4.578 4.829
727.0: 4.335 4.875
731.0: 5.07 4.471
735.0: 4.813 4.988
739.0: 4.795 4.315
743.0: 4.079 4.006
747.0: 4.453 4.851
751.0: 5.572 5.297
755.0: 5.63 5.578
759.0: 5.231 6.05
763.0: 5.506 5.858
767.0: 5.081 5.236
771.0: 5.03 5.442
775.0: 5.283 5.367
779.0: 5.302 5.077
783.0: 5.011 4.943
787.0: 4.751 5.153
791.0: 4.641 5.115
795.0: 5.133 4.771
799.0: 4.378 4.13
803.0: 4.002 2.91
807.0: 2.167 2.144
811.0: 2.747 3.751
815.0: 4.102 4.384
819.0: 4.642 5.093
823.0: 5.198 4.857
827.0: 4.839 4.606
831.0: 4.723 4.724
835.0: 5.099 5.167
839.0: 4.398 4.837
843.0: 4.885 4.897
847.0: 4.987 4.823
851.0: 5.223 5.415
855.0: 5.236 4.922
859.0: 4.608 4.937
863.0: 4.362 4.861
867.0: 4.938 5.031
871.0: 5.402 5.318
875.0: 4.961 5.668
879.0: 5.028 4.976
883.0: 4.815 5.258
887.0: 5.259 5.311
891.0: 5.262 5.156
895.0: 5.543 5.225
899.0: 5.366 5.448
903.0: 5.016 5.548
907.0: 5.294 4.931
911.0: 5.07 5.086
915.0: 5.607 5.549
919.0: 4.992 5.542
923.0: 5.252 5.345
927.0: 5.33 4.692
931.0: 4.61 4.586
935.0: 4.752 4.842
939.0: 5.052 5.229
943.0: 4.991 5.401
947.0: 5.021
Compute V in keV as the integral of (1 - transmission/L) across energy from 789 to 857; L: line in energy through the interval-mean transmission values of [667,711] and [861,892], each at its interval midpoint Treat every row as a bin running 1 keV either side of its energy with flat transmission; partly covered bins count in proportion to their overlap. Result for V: 7.2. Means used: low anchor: 4.88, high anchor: 5.09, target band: 4.5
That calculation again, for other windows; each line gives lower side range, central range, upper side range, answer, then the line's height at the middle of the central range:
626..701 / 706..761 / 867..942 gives 3.1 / 5.05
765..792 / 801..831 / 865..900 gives 6.8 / 5.15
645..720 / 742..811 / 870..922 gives 3.9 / 5.06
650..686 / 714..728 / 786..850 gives 0.6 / 4.81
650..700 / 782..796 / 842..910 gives 0.3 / 5.06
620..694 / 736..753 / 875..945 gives 1.4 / 5.09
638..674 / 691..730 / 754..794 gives 3.6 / 5.15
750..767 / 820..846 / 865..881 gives 2.1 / 5.3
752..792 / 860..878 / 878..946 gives 0.5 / 5.19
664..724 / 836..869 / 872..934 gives 1.2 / 5.1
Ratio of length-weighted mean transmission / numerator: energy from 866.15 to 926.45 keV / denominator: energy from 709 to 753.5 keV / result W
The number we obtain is 1.13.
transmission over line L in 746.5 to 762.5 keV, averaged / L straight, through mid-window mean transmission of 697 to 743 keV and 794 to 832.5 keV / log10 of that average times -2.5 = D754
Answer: -0.20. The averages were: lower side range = 4.66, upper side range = 4.14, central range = 5.37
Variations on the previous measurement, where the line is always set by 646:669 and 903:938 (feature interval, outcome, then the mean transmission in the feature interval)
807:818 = 0.473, 3.31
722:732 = 0.084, 4.74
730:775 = 0.011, 5.07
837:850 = 0.062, 4.83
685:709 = 0.058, 4.85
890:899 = -0.039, 5.3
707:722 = 0.133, 4.53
